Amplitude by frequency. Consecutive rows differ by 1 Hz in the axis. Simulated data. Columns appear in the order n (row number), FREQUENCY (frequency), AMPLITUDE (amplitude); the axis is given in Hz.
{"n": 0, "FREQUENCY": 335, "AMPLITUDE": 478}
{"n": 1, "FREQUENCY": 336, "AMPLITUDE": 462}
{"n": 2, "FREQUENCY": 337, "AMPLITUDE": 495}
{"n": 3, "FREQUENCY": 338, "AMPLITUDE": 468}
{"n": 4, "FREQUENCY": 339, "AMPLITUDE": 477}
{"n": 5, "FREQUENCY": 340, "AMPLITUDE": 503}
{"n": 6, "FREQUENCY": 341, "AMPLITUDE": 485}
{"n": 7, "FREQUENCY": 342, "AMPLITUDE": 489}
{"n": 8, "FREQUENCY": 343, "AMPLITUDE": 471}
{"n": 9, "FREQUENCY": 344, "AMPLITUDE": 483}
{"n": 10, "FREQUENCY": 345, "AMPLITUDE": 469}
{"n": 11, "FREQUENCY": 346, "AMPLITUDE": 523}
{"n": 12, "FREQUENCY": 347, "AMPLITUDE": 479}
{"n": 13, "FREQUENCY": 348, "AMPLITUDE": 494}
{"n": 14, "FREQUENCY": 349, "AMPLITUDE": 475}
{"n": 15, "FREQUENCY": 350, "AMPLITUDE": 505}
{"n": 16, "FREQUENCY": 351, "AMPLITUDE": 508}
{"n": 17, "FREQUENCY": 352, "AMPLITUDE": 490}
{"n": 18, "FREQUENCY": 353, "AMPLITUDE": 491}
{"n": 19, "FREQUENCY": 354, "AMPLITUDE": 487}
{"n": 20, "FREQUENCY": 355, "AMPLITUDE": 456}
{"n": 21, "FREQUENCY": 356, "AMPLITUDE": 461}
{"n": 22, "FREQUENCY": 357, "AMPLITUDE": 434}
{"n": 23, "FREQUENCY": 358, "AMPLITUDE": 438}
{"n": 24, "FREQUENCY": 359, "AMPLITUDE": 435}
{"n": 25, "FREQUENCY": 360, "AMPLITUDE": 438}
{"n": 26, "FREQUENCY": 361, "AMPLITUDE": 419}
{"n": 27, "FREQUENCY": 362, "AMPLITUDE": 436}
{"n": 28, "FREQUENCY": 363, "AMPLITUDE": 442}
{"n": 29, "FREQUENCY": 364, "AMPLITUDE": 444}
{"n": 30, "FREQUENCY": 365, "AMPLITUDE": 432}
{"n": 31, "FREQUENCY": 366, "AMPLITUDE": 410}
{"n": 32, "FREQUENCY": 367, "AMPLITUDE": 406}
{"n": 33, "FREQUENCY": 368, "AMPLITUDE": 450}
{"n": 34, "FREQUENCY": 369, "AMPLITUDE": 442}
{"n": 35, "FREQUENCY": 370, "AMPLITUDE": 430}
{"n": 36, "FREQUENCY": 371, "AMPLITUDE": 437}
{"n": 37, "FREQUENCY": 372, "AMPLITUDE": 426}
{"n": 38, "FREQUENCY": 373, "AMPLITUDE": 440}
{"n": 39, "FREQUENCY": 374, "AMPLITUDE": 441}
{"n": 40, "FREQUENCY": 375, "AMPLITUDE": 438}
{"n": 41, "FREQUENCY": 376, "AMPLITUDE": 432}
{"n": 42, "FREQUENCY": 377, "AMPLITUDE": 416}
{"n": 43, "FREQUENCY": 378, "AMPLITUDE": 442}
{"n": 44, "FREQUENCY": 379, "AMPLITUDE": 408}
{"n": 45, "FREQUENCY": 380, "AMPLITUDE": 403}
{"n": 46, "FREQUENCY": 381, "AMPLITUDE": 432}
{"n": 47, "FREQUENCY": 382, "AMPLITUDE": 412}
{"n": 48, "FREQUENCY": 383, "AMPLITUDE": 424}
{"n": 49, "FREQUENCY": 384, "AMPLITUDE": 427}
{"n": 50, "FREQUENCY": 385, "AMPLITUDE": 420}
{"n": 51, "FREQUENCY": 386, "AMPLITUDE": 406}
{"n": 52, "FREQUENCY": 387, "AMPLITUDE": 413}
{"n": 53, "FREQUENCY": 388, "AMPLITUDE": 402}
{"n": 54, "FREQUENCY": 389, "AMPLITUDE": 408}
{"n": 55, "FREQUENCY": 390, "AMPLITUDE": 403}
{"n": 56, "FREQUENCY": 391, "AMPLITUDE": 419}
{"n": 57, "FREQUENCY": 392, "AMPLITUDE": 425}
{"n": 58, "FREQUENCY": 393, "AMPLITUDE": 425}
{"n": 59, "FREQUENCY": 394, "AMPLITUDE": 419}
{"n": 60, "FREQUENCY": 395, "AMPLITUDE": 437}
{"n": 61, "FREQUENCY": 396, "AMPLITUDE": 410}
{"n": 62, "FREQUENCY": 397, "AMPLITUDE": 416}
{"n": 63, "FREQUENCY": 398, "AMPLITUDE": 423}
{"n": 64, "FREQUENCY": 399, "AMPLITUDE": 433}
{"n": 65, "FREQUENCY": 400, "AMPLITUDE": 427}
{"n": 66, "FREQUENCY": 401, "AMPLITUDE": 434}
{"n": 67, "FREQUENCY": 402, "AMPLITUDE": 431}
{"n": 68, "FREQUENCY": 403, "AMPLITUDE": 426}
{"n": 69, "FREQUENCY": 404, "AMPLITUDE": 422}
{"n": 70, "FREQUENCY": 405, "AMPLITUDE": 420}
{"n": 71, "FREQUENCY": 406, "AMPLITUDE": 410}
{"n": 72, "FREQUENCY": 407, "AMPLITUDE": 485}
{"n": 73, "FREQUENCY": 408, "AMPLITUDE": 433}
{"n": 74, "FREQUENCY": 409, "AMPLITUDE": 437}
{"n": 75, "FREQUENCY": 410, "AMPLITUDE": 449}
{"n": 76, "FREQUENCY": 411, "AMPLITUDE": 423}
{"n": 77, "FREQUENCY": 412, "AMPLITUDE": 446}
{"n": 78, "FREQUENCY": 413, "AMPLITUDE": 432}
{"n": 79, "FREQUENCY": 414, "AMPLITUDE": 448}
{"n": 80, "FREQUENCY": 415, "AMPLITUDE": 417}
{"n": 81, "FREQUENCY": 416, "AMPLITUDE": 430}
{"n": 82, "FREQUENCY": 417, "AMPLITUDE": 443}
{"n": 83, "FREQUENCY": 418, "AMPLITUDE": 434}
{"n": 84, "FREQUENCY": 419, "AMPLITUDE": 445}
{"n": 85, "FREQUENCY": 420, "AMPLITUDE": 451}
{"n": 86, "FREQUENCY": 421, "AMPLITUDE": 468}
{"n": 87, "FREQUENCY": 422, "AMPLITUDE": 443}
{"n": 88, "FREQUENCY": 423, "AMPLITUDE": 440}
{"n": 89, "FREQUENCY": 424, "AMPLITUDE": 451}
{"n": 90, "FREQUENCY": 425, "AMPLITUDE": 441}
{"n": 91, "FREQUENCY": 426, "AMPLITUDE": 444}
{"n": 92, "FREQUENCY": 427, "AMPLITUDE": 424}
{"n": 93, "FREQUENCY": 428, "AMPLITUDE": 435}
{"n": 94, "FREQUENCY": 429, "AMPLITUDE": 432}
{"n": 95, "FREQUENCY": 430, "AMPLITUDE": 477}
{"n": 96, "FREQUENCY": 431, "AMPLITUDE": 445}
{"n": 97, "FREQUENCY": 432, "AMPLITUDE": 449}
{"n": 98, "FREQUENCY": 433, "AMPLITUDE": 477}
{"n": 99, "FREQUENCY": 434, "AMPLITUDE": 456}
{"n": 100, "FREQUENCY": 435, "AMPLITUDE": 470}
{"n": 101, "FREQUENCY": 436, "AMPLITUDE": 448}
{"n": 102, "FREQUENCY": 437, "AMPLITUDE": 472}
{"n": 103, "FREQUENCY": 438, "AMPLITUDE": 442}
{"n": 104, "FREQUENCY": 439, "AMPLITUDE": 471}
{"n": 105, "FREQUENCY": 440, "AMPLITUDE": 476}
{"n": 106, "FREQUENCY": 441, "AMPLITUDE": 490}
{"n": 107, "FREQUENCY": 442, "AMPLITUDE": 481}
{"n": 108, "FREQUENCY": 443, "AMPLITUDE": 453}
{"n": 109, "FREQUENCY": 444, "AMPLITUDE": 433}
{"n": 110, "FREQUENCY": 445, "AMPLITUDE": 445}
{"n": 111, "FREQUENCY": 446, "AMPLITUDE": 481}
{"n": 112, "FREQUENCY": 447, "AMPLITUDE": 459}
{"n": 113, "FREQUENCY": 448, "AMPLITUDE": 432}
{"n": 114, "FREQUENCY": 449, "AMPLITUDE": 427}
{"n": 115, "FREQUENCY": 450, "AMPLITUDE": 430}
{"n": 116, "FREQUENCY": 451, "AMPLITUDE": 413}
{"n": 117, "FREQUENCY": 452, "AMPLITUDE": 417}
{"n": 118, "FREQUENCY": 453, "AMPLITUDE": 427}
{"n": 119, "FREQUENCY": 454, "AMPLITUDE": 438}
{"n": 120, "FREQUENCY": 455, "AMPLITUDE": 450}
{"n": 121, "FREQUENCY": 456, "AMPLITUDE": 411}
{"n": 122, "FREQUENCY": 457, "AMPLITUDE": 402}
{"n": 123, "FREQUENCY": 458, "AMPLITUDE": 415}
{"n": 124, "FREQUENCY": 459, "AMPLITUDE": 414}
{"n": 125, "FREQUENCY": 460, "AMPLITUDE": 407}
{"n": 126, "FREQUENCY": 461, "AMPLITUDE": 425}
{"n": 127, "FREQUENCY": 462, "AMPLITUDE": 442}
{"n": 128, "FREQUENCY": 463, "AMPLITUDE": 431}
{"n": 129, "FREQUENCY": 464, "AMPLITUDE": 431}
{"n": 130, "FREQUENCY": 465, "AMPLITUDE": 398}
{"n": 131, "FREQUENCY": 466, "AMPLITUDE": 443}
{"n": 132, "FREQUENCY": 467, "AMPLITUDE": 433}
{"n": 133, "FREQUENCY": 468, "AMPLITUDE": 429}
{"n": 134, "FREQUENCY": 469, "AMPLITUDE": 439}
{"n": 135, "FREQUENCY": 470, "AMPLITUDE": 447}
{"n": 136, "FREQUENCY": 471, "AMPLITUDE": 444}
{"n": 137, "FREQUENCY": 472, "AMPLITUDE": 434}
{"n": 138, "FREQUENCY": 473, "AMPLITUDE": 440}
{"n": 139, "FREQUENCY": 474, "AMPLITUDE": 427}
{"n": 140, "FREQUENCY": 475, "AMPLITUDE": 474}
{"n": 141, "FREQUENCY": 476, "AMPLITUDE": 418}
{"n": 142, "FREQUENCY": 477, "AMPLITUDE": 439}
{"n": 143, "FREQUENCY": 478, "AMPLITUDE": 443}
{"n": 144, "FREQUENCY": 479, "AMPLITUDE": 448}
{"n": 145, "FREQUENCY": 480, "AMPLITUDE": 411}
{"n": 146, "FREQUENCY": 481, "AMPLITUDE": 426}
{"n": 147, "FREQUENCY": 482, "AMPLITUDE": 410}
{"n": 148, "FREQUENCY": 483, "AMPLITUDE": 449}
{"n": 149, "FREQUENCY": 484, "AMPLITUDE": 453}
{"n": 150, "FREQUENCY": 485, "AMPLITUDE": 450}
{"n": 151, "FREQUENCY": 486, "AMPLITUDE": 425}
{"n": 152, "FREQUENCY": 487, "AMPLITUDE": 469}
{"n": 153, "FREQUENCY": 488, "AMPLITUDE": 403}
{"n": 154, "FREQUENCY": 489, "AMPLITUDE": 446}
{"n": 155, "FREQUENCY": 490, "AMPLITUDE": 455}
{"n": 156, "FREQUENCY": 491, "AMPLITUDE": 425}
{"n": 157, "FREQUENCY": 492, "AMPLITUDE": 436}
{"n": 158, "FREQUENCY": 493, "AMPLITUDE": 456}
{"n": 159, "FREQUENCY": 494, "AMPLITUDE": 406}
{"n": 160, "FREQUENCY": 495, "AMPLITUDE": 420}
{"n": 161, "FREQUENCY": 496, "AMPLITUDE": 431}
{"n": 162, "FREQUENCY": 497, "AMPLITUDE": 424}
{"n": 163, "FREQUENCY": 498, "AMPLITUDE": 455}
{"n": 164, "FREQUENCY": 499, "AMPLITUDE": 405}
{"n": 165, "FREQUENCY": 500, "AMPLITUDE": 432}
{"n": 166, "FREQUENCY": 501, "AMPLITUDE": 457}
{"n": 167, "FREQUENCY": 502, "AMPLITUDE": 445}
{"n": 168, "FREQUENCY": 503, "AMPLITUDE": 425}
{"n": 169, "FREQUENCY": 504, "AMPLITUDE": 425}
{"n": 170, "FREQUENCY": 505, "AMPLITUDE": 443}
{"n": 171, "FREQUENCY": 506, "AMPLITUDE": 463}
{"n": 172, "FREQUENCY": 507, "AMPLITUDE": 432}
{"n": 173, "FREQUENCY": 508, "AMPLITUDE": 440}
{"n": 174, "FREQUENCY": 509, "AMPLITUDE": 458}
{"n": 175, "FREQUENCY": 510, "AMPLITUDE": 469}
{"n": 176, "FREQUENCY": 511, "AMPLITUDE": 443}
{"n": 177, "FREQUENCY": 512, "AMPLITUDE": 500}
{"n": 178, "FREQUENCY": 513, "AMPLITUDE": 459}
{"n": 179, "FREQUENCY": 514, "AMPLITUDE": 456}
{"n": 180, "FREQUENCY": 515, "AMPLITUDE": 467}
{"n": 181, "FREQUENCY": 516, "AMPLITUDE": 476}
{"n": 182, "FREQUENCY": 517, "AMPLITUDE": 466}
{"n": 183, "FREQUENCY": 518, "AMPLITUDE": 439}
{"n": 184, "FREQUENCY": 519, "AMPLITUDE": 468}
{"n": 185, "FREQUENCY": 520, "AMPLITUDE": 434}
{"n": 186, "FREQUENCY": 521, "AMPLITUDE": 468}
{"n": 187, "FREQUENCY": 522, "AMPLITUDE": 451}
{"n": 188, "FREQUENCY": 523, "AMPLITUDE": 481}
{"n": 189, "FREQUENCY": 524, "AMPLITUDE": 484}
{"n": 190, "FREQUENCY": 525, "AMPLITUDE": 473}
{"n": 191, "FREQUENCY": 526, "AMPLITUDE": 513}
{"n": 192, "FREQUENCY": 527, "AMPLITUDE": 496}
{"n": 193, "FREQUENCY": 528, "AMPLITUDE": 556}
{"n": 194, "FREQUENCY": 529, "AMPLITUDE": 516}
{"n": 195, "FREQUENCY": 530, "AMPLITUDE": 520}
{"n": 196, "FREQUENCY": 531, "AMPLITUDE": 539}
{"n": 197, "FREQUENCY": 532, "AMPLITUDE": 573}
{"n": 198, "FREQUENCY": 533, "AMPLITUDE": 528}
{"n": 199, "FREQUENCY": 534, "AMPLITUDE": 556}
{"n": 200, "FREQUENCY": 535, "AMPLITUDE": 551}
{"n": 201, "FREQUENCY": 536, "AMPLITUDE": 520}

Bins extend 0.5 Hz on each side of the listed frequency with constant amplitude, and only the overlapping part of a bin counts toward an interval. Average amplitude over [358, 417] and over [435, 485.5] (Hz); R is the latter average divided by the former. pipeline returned 1.0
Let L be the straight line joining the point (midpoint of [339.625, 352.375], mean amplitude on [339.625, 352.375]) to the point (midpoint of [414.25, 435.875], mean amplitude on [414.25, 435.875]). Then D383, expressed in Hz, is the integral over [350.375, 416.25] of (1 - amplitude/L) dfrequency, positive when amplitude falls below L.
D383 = 5.1 Hz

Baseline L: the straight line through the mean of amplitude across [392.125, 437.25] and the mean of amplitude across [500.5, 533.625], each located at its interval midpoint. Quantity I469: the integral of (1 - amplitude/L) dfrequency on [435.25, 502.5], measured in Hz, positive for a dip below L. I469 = 3.0 Hz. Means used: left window 439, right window 475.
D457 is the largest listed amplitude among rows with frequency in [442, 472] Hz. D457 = 481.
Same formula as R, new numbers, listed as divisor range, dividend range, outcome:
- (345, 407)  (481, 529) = 1.03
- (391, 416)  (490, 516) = 1.03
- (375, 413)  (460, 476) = 1.02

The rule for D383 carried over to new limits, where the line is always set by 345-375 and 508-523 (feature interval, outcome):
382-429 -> 2.7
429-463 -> 1.0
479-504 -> 1.4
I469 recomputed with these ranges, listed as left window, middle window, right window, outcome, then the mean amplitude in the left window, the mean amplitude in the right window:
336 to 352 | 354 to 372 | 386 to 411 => 1.11 Hz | 488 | 425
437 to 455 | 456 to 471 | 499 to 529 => 0.89 Hz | 449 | 463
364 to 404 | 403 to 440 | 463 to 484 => -1.42 Hz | 424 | 435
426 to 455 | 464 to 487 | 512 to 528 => 1.19 Hz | 450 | 472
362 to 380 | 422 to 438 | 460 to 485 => -0.64 Hz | 431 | 434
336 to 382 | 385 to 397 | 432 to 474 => 0.92 Hz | 455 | 441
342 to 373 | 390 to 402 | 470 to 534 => 0.87 Hz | 457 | 457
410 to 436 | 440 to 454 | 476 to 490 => -0.14 Hz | 445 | 436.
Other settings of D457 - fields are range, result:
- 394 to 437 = 485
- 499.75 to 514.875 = 500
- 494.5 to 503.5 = 457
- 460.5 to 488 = 474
